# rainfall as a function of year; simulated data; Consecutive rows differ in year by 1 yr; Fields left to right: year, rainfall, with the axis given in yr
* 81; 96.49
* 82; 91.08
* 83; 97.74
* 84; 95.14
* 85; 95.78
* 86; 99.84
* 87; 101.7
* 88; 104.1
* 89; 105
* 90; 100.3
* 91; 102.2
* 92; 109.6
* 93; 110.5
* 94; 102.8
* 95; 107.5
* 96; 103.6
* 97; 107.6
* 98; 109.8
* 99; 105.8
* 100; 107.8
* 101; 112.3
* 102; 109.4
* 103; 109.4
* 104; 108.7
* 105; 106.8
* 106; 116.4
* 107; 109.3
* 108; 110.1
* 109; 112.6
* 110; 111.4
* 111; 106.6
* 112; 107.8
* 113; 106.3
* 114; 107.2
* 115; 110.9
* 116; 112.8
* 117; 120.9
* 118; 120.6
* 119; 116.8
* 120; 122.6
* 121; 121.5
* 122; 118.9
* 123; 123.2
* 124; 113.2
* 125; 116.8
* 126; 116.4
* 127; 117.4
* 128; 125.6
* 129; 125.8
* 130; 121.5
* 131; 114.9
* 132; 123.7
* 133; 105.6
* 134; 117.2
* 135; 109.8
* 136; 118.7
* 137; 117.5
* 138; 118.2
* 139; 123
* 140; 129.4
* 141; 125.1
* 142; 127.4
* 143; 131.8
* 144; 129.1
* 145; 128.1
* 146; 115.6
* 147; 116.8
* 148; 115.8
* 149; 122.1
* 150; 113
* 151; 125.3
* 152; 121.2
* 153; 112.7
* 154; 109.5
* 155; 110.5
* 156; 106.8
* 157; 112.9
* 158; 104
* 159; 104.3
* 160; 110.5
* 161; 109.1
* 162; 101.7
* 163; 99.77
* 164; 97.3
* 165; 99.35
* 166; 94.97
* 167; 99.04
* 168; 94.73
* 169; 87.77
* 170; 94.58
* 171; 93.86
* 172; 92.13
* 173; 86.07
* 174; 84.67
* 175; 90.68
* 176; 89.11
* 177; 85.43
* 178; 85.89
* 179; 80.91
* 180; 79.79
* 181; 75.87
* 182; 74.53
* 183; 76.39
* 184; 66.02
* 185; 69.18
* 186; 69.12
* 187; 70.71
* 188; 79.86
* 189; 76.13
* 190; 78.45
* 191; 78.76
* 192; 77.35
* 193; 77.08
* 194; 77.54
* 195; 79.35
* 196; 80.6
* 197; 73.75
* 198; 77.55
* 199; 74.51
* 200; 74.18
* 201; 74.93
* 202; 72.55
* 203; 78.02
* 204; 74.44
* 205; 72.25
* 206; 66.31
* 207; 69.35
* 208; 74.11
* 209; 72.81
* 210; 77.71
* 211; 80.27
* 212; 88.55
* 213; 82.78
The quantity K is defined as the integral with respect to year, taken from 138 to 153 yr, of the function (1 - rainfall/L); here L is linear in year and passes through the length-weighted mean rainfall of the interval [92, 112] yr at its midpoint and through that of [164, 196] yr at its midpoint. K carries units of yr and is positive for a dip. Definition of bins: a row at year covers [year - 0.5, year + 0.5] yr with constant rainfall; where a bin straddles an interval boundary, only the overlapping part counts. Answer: -4.5 yr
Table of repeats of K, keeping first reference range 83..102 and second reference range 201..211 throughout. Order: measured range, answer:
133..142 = -2.67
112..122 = -1.80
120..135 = -3.73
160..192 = -1.64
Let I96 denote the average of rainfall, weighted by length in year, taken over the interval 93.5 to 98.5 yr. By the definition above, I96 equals 106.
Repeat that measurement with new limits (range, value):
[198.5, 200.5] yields 74.3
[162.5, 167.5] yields 98.1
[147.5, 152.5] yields 119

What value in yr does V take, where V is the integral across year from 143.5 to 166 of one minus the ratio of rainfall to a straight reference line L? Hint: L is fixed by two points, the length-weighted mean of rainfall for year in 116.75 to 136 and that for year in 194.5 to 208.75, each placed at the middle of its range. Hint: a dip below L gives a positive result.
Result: -2.1 yr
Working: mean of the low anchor 119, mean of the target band 112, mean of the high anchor 74.4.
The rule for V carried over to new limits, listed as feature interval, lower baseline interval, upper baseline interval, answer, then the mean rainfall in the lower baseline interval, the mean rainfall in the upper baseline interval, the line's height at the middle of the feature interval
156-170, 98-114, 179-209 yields -2.3 yr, 109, 74.9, 87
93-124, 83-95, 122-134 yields -0.3 yr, 102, 119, 110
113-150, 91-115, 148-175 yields -4.6 yr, 109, 103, 106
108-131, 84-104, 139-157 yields -0.8 yr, 105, 120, 112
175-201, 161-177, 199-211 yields 1.8 yr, 93.9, 73.7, 83.2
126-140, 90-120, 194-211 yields -2.7 yr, 110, 74.8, 99.8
